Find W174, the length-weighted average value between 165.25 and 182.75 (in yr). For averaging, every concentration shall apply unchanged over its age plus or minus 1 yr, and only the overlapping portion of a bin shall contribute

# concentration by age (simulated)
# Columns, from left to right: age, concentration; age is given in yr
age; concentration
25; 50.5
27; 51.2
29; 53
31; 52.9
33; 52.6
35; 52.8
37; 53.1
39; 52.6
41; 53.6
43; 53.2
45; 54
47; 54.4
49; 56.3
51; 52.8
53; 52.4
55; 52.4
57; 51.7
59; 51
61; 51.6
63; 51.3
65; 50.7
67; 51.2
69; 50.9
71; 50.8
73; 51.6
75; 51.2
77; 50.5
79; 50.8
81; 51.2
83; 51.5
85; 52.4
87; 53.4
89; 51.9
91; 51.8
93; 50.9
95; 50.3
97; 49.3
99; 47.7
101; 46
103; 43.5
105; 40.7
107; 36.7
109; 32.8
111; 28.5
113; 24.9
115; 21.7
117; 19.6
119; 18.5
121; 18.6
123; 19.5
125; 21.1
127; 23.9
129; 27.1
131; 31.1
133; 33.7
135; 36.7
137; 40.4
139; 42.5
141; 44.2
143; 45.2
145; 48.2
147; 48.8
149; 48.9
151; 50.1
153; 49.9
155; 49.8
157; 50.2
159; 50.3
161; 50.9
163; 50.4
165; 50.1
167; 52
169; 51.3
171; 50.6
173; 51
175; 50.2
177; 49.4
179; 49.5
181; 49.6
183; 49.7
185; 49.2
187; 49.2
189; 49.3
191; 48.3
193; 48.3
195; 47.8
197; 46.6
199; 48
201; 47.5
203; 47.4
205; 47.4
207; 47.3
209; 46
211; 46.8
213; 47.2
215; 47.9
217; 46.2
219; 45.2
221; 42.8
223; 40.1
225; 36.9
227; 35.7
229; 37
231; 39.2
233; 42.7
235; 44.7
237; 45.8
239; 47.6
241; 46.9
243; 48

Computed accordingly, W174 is 50.4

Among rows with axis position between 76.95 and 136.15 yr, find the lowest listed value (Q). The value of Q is 18.5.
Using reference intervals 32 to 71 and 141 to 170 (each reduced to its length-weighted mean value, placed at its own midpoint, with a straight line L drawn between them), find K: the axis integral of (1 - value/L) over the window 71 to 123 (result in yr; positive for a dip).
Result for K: 9.9 yr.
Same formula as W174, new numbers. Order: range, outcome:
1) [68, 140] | 39.5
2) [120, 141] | 30.2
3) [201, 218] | 47.1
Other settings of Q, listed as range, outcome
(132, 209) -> 33.7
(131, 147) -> 31.1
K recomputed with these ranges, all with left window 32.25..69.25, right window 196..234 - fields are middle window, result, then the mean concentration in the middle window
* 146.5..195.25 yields -3.6 yr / 49.8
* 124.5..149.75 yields 5.2 yr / 38.1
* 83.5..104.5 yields 0.3 yr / 49.5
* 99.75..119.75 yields 7.2 yr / 31.7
